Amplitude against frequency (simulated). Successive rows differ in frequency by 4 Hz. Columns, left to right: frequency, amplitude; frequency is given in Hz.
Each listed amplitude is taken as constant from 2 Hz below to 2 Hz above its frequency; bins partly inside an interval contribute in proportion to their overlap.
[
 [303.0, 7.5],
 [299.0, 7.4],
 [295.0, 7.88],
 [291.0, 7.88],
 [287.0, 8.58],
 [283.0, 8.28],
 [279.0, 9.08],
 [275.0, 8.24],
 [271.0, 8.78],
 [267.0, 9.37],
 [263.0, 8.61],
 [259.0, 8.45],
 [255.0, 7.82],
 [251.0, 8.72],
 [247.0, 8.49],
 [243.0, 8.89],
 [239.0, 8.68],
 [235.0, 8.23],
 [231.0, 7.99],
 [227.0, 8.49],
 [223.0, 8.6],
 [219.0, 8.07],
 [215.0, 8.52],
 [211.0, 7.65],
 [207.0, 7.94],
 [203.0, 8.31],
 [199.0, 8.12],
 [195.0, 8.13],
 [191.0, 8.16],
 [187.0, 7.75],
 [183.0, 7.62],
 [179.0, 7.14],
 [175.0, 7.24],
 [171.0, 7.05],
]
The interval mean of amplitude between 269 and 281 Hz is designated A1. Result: 8.7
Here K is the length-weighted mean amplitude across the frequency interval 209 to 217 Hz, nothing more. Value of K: 8.09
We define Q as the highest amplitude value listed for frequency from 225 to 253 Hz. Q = 8.89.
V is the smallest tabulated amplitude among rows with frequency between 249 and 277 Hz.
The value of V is 7.82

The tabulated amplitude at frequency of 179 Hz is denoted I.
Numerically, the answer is 7.14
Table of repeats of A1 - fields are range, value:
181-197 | 7.92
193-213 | 8.03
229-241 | 8.3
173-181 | 7.19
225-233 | 8.24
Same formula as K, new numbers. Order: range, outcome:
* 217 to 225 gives 8.34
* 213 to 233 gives 8.33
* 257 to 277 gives 8.69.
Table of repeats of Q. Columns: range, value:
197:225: 8.6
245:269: 9.37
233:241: 8.68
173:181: 7.24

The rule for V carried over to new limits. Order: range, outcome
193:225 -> 7.65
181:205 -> 7.62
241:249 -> 8.49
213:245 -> 7.99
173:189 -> 7.14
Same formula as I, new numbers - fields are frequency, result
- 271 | 8.78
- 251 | 8.72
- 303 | 7.5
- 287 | 8.58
